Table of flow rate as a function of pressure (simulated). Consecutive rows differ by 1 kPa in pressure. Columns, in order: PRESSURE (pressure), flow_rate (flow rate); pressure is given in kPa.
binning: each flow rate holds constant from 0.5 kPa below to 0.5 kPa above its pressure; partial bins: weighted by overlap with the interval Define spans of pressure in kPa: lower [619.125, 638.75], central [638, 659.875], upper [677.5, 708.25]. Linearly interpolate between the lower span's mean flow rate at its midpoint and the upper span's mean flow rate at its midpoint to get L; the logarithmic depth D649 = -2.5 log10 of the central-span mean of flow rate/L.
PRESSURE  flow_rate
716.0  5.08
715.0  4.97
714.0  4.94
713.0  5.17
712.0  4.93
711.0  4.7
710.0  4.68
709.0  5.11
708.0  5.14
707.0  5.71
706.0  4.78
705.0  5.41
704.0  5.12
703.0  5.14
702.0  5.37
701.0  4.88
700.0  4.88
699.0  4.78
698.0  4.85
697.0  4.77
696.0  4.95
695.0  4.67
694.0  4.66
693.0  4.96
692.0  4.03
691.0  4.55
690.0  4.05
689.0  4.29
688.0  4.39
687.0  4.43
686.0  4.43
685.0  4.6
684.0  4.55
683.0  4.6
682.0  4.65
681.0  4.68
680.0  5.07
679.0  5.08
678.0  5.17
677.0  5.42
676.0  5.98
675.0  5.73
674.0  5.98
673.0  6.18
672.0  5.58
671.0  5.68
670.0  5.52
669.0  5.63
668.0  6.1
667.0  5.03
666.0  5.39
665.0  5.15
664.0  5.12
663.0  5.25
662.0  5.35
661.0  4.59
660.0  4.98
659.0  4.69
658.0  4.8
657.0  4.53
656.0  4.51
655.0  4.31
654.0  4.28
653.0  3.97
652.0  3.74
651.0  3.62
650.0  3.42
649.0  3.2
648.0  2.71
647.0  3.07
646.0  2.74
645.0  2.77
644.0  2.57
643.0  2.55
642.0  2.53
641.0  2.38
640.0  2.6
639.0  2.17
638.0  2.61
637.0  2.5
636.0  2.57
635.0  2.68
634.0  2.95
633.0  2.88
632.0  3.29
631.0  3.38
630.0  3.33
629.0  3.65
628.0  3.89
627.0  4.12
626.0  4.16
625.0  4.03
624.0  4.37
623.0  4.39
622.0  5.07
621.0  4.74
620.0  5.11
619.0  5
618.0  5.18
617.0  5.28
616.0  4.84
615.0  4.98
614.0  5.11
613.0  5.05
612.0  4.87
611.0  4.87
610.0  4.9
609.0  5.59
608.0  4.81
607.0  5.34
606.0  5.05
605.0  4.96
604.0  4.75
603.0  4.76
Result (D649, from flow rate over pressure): 0.19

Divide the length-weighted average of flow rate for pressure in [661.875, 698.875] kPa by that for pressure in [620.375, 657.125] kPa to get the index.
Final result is 1.48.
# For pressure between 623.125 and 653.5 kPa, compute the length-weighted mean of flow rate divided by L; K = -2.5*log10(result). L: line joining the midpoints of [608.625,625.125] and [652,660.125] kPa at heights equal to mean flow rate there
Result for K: 0.421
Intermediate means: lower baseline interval 4.92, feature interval 3.16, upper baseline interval 4.44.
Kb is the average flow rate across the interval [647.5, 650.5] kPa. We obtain 3.11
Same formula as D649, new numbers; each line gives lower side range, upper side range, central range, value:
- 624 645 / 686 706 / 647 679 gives -0.25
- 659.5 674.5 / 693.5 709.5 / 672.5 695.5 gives 0.08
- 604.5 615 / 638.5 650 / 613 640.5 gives 0.01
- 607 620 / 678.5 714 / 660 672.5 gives -0.10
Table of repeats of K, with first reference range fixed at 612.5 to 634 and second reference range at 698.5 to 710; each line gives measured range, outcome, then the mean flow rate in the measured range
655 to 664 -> -0.03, 4.82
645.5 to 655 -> 0.31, 3.46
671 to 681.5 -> -0.14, 5.5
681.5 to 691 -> 0.11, 4.45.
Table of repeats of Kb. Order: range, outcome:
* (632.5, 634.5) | 2.92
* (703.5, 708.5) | 5.23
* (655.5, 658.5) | 4.61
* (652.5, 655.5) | 4.19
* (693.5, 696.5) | 4.76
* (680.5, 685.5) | 4.62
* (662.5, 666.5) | 5.23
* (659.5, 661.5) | 4.79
